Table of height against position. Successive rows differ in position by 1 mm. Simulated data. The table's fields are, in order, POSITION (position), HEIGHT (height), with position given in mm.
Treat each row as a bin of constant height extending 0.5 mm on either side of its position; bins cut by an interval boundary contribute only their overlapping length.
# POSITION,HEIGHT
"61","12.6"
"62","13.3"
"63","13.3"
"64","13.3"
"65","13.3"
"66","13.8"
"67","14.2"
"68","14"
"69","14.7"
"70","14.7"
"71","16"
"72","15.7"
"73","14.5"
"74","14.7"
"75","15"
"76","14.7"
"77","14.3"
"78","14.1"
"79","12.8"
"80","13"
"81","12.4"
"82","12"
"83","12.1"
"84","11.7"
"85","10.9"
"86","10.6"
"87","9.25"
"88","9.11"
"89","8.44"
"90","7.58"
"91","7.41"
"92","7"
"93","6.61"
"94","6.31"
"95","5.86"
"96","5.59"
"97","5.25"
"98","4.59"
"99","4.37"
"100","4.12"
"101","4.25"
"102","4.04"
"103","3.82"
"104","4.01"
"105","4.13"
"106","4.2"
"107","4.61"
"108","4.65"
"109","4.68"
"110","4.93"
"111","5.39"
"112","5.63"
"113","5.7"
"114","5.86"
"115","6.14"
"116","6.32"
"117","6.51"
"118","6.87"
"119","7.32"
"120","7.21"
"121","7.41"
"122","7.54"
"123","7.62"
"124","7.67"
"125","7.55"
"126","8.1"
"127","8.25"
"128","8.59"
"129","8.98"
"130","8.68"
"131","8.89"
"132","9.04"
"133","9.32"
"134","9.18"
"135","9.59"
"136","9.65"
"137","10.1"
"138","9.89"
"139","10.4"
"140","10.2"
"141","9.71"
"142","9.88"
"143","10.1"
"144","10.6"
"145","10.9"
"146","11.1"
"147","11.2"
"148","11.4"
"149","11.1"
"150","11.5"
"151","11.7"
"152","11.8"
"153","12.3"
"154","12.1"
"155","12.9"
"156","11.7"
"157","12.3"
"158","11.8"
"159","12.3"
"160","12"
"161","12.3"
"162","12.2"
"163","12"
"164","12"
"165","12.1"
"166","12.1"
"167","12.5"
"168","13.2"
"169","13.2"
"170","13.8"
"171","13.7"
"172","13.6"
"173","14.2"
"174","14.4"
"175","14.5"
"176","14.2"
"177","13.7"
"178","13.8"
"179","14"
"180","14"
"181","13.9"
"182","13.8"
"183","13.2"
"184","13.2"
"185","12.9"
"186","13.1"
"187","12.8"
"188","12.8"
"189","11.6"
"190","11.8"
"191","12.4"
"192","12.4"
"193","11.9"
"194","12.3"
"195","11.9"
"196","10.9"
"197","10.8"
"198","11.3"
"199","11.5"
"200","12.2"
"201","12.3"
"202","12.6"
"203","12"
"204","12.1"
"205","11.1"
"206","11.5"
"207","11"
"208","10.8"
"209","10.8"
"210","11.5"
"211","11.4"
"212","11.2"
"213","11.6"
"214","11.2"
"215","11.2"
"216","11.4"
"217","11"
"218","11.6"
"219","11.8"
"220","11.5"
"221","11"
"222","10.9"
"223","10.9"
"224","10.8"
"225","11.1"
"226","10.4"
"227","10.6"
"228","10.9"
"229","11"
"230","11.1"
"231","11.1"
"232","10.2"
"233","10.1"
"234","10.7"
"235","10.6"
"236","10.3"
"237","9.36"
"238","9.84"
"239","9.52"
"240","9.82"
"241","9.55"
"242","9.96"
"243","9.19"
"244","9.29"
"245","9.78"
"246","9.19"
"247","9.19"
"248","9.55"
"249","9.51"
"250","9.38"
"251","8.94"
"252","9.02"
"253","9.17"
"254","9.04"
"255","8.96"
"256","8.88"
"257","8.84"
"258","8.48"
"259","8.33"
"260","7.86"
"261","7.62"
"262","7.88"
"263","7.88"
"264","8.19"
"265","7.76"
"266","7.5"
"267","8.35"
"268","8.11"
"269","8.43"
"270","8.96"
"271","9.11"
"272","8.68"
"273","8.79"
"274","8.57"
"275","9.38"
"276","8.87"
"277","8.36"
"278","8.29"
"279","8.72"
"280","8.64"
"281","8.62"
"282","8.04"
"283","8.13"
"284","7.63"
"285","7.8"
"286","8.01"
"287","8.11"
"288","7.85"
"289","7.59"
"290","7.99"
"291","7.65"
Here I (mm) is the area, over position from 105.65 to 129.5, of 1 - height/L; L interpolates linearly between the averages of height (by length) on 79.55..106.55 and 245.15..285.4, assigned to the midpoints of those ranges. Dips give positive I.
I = 2.98 mm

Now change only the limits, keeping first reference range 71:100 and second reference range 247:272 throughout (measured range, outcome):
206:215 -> -2.15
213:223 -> -2.58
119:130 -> 2.17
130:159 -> -3.22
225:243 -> -2.98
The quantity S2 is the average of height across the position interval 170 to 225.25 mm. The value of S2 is 12.2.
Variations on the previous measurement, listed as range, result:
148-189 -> 12.8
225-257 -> 9.82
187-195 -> 12.2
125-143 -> 9.29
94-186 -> 9.6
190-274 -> 10.2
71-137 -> 8.26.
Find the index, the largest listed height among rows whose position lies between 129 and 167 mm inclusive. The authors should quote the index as 12.9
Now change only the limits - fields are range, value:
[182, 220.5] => 13.8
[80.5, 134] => 12.4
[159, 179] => 14.5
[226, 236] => 11.1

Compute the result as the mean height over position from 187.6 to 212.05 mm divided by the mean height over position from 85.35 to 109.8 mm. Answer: 1.99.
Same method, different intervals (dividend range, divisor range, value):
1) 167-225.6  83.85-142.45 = 1.70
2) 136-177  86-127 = 1.94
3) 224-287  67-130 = 1.07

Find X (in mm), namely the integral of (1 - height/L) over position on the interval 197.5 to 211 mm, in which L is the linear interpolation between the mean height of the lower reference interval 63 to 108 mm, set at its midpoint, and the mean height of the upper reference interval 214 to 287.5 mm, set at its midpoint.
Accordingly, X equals -2.9 mm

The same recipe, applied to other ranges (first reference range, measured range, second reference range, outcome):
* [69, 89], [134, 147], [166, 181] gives 3.17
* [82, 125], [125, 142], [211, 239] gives -3.57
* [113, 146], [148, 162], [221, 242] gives -4.56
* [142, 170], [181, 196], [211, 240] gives -1.57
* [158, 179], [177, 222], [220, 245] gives -1.00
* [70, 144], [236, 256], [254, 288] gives -2.40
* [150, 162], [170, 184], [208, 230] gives -2.53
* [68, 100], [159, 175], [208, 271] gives -4.26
